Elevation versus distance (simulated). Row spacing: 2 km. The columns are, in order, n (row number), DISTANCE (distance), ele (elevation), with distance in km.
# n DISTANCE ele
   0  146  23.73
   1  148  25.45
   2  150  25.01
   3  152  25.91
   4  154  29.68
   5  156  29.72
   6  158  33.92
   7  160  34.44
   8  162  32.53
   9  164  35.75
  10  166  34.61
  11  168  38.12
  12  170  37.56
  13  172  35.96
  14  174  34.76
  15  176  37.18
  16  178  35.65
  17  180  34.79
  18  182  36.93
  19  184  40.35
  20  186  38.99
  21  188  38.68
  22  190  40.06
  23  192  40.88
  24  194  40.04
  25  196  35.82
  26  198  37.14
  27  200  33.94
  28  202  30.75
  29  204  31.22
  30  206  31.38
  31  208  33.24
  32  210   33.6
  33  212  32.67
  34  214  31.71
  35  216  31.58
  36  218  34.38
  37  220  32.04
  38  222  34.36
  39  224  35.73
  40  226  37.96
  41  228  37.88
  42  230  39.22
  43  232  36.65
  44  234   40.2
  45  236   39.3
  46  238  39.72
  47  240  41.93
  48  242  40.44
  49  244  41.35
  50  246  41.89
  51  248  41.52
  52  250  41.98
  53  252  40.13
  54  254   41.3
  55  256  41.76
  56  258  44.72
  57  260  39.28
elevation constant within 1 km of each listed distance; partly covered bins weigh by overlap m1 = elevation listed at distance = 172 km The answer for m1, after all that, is 35.96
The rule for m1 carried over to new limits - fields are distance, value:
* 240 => 41.93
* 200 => 33.94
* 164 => 35.75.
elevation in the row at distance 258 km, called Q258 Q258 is 44.72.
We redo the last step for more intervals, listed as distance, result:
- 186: 38.99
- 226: 37.96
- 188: 38.68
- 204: 31.22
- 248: 41.52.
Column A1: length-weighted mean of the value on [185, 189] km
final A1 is 38.8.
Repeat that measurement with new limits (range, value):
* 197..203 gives 33.9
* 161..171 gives 35.7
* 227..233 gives 37.9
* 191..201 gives 37.6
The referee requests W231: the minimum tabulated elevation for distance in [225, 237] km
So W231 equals 36.65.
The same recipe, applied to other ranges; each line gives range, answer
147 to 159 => 25.01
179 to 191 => 34.79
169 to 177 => 34.76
